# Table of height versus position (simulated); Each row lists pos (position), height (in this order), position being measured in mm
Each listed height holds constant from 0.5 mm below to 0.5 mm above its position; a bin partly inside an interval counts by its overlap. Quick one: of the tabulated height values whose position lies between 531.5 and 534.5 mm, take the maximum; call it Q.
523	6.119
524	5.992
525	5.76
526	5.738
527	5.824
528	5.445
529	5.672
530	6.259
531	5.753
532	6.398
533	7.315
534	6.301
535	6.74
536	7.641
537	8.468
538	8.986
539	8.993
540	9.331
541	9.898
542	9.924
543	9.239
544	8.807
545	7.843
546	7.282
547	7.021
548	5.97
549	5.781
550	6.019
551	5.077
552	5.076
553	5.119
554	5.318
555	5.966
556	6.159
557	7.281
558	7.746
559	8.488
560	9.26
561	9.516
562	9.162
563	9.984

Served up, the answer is 7.315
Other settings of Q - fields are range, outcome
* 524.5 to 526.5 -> 5.76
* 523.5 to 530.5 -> 6.259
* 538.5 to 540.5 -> 9.331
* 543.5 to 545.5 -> 8.807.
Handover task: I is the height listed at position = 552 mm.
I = 5.076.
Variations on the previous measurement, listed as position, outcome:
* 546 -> 7.282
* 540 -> 9.331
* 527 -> 5.824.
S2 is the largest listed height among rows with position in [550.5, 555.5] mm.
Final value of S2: 5.966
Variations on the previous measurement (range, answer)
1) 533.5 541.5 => 9.898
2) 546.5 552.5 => 7.021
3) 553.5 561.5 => 9.516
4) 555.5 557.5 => 7.281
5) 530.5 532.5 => 6.398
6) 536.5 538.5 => 8.986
